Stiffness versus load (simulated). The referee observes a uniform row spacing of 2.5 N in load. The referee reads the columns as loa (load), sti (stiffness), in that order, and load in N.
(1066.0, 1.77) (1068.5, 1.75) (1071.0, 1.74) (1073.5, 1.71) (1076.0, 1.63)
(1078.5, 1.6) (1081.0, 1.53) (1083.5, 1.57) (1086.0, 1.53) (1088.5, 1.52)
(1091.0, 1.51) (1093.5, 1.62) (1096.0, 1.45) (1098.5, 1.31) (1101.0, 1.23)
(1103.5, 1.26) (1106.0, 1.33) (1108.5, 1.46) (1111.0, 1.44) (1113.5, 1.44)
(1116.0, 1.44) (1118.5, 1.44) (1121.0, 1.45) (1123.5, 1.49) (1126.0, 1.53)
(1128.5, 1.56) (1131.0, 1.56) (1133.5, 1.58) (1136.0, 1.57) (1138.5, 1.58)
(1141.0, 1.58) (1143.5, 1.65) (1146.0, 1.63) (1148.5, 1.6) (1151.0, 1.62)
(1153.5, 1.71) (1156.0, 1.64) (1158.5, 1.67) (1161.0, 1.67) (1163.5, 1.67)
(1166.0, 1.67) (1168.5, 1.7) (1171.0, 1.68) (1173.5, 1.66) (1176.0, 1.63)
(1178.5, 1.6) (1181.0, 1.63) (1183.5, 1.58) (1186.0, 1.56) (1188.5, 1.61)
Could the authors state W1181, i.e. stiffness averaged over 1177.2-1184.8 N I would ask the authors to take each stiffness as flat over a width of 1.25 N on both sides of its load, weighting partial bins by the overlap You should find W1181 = 1.6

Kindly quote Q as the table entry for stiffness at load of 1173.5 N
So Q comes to 1.66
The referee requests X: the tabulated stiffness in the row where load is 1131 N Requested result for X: 1.56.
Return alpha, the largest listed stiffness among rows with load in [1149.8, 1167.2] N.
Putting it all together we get 1.71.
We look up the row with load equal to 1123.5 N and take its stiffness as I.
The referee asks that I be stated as 1.49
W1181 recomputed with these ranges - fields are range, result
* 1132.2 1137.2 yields 1.57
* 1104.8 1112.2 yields 1.41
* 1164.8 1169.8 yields 1.69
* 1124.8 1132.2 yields 1.55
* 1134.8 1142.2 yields 1.58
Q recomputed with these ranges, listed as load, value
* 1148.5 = 1.6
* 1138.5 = 1.58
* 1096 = 1.45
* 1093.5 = 1.62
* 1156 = 1.64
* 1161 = 1.67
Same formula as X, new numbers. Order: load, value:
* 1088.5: 1.52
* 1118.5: 1.44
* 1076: 1.63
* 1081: 1.53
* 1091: 1.51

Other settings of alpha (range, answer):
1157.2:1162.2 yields 1.67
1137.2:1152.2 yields 1.65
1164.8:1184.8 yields 1.7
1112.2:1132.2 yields 1.56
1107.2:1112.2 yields 1.46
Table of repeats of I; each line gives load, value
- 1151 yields 1.62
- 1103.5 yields 1.26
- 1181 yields 1.63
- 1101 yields 1.23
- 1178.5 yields 1.6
